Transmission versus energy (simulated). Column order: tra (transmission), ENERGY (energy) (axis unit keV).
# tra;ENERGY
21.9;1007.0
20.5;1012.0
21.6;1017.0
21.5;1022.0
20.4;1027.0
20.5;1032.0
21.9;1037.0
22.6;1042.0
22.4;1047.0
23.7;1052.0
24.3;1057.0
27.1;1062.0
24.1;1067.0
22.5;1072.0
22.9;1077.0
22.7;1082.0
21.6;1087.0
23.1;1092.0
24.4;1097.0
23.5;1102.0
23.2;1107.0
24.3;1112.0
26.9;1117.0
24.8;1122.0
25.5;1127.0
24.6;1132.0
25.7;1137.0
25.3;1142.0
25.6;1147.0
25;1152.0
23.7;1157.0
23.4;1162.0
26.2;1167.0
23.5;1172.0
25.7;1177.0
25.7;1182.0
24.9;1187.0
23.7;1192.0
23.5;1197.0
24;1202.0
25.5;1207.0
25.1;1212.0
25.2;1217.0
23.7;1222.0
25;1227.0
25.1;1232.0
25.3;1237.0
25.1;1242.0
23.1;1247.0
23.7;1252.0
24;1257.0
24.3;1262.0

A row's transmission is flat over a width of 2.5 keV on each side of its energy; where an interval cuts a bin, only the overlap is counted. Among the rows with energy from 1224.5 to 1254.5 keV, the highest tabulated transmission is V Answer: 25.3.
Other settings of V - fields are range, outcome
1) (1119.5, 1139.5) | 25.7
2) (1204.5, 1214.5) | 25.5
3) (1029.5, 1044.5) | 22.6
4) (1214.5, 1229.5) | 25.2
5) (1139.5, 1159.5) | 25.6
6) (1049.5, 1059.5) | 24.3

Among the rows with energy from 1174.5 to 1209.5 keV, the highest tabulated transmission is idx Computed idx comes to 25.7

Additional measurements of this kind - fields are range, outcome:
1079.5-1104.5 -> 24.4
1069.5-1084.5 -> 22.9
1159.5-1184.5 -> 26.2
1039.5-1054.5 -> 23.7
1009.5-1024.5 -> 21.6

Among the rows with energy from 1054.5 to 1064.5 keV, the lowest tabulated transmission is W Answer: 24.3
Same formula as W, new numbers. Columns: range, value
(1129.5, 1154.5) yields 24.6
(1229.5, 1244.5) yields 25.1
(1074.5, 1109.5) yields 21.6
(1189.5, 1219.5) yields 23.5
